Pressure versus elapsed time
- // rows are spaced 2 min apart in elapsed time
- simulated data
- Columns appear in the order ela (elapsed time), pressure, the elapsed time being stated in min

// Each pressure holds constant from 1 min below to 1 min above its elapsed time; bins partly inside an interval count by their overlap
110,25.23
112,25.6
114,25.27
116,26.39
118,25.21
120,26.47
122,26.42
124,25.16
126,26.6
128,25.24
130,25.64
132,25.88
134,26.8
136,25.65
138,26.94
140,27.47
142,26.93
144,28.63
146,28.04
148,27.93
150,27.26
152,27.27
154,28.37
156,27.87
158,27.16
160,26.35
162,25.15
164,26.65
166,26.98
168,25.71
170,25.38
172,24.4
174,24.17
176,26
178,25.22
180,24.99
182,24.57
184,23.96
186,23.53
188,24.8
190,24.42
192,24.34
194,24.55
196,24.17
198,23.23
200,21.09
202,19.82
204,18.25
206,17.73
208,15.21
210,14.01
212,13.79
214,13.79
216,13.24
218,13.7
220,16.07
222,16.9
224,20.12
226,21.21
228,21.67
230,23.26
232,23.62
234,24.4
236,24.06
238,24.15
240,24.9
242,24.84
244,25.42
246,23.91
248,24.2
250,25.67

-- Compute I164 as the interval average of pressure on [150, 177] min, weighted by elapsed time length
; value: 26.3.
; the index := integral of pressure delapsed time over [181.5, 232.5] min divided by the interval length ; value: 20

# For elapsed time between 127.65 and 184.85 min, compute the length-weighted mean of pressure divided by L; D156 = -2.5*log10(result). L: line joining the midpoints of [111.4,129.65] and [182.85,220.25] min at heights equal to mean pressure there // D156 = -0.15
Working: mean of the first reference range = 25.8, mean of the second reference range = 19.5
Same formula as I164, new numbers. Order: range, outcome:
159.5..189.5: 25.2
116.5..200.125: 25.8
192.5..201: 23.3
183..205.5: 22.8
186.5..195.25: 24.5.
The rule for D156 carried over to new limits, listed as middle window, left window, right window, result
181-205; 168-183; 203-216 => -0.16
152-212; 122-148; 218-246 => 0.04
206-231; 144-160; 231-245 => 0.43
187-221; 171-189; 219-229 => 0.16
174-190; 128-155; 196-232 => -0.12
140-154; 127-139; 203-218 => -0.15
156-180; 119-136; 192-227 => -0.16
